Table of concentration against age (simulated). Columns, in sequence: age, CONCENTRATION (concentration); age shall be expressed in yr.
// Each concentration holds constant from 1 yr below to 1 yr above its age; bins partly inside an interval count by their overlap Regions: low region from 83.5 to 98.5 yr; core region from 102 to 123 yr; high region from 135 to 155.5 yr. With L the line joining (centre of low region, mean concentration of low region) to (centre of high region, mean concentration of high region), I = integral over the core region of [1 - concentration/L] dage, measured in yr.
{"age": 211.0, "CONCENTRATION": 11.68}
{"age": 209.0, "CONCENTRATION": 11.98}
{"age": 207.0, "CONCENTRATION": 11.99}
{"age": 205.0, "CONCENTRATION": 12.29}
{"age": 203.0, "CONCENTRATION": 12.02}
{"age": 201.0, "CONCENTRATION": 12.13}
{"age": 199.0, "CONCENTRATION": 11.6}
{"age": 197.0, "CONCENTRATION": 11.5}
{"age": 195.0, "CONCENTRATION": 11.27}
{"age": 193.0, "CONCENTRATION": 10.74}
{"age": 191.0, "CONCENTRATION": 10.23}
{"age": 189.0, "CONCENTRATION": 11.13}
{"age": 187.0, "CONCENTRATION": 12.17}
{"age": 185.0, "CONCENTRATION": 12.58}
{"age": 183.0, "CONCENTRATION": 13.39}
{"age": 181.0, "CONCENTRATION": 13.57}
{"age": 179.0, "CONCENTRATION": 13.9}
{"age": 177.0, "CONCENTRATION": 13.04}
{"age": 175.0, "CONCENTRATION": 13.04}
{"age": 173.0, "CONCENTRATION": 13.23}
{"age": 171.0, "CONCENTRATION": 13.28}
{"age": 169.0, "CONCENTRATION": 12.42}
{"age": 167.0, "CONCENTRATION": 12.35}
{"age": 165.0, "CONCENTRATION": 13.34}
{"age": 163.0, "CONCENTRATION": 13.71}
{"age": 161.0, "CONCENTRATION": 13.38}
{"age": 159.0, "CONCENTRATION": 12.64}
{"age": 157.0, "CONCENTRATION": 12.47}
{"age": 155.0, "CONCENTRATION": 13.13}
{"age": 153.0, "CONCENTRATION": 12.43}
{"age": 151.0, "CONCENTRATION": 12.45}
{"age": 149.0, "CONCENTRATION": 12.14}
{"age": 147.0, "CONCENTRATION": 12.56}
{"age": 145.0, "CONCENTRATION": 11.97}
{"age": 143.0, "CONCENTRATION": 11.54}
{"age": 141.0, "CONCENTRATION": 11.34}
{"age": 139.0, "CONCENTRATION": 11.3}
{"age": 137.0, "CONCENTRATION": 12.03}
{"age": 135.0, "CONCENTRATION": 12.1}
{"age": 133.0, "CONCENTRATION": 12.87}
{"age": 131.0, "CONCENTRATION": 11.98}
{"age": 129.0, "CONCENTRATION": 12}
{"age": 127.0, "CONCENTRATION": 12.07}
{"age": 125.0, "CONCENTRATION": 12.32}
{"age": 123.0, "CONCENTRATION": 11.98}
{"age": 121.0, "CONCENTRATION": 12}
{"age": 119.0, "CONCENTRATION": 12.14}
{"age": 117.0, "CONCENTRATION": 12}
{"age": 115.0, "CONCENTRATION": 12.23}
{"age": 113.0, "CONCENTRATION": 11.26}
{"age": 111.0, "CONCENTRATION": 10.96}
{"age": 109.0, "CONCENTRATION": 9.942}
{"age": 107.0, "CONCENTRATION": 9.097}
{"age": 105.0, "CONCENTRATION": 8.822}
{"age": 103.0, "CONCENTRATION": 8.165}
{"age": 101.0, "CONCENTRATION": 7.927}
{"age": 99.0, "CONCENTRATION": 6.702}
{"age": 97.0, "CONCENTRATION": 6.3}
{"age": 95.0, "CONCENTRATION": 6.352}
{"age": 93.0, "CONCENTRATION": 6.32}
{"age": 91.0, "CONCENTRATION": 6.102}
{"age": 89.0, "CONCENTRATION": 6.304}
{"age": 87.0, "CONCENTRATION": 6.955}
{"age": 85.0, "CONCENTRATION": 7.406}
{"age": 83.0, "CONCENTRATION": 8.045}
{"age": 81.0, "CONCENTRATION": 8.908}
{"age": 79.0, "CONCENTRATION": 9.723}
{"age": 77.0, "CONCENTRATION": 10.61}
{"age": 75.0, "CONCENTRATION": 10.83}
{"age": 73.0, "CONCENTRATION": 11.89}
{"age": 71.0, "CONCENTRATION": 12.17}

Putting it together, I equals -4.6 yr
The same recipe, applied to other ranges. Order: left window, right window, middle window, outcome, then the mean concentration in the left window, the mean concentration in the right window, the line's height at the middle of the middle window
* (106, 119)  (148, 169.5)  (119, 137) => -0.9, 11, 12.8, 11.6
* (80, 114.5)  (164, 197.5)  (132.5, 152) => -3.0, 8.04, 12.4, 10.4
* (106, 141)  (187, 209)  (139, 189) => -4.7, 11.7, 11.5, 11.6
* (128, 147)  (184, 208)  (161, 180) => -2.2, 11.9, 11.6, 11.8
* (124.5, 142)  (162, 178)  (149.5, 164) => -0.2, 12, 13.1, 12.7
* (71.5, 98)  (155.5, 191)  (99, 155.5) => -4.9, 8.21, 12.8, 10.4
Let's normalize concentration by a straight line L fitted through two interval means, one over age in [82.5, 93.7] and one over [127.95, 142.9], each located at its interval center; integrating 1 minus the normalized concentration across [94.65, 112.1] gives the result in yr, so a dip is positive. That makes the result 0.4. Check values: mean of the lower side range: 6.82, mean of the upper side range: 11.9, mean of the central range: 8.34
